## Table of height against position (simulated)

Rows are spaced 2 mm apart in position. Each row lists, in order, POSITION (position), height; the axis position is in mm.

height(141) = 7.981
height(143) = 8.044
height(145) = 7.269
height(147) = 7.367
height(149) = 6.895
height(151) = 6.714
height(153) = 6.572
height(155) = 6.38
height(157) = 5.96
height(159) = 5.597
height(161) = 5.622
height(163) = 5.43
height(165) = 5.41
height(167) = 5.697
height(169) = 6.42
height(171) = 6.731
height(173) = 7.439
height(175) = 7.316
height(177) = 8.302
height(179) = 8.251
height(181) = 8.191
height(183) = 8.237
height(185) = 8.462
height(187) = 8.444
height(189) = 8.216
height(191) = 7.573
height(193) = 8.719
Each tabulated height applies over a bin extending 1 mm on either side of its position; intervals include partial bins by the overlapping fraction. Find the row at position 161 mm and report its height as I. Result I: 5.622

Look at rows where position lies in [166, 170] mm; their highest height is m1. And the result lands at 6.42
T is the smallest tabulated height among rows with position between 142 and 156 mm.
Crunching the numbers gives 6.38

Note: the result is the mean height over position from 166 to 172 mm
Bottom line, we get 6.28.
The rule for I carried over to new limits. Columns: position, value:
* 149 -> 6.895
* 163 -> 5.43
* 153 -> 6.572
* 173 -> 7.439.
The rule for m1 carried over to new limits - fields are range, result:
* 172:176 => 7.439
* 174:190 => 8.462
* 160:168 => 5.697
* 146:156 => 7.367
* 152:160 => 6.572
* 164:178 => 8.302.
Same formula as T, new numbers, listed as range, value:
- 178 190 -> 8.191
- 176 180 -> 8.251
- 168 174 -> 6.42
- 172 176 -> 7.316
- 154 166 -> 5.41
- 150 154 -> 6.572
